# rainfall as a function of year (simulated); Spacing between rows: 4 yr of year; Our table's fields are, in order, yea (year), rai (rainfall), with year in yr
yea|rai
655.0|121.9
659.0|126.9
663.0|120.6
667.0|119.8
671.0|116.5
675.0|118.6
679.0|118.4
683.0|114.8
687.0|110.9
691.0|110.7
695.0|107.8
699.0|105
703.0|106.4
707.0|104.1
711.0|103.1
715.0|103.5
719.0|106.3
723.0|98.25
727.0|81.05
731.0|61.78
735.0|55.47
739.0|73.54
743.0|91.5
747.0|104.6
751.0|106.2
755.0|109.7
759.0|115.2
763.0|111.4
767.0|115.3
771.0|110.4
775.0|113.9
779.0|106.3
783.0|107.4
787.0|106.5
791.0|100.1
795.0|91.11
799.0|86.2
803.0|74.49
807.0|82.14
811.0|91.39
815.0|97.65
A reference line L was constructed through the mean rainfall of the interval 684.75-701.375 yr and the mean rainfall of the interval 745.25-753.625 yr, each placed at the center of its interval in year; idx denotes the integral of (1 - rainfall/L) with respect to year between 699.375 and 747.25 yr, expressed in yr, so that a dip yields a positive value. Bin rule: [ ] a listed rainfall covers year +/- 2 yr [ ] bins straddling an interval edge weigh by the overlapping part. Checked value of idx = 7.3 yr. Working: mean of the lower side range 109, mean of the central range 90.8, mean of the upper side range 106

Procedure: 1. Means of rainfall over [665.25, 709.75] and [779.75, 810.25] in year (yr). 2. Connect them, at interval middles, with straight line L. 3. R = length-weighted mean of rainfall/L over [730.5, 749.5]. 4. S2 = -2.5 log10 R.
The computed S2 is 0.278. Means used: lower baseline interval 112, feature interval 79.4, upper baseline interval 93.1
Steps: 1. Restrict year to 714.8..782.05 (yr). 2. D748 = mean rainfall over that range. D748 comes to 97.9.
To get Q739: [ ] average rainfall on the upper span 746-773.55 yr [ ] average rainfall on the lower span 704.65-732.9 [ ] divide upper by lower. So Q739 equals 1.2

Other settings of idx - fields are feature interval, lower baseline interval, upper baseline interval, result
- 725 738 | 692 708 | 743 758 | 4.8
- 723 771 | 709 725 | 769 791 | 5.2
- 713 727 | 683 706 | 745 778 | 1.3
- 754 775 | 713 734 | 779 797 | -3.4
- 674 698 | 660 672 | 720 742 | -1.5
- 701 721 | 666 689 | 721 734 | -3.1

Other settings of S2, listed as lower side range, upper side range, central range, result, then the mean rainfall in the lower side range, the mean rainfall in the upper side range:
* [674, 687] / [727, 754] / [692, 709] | -0.010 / 116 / 83.1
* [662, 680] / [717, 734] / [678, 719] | -0.069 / 119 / 85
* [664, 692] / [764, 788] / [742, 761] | 0.054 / 116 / 110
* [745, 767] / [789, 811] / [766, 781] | -0.105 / 110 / 87.2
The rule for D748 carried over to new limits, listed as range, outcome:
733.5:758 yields 91.9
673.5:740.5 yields 98.8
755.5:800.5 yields 106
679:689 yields 114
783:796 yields 101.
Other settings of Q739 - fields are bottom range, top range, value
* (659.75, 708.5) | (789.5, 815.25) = 0.78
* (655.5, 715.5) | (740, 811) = 0.90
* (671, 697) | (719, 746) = 0.70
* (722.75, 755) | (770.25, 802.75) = 1.19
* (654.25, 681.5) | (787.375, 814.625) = 0.74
